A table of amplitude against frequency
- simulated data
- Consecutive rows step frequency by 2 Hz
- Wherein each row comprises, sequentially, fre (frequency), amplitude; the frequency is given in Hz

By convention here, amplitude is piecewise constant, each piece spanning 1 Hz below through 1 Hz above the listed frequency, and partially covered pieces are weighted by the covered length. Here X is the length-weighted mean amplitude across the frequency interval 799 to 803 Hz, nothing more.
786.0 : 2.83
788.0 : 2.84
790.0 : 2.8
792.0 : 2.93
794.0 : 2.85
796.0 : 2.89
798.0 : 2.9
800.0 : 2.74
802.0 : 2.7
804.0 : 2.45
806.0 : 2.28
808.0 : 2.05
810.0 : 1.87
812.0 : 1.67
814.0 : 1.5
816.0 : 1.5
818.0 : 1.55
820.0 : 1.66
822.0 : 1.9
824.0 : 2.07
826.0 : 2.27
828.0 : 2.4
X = 2.72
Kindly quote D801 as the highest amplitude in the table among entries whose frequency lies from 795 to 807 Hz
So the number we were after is 2.9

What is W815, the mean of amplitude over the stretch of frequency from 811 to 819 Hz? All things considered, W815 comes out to 1.55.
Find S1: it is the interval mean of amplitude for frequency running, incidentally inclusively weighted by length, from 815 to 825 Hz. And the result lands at 1.74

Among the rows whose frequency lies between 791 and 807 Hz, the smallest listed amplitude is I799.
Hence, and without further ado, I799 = 2.28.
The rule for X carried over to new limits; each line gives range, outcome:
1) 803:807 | 2.37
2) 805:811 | 2.07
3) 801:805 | 2.58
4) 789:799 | 2.87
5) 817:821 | 1.6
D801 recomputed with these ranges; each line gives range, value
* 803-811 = 2.45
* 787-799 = 2.93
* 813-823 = 1.9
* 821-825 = 2.07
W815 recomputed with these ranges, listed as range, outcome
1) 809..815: 1.68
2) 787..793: 2.86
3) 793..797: 2.87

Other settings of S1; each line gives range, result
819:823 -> 1.78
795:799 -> 2.9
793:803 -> 2.82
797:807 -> 2.61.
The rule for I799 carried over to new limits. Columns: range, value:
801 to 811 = 1.87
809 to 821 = 1.5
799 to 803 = 2.7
